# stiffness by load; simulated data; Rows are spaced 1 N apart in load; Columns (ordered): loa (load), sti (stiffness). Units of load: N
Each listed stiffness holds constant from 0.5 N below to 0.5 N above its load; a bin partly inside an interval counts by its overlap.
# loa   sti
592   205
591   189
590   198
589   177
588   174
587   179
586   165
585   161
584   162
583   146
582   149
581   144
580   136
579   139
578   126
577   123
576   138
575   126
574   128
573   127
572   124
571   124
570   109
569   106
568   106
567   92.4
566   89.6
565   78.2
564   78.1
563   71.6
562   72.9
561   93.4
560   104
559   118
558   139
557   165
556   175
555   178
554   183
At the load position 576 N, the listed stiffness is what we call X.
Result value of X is 138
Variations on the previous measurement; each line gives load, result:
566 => 89.6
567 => 92.4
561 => 93.4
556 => 175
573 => 127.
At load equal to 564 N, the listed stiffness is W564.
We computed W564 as 78.1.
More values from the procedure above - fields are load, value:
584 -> 162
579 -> 139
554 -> 183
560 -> 104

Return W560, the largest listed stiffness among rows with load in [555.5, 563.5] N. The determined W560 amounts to 175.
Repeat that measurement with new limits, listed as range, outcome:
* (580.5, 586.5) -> 165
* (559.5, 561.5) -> 104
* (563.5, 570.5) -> 109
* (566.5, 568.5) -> 106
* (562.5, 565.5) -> 78.2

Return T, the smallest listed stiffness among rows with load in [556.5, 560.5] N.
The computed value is 104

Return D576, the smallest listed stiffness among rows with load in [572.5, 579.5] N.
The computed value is 123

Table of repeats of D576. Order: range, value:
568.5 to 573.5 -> 106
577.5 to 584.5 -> 126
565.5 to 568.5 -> 89.6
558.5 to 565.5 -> 71.6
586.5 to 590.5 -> 174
